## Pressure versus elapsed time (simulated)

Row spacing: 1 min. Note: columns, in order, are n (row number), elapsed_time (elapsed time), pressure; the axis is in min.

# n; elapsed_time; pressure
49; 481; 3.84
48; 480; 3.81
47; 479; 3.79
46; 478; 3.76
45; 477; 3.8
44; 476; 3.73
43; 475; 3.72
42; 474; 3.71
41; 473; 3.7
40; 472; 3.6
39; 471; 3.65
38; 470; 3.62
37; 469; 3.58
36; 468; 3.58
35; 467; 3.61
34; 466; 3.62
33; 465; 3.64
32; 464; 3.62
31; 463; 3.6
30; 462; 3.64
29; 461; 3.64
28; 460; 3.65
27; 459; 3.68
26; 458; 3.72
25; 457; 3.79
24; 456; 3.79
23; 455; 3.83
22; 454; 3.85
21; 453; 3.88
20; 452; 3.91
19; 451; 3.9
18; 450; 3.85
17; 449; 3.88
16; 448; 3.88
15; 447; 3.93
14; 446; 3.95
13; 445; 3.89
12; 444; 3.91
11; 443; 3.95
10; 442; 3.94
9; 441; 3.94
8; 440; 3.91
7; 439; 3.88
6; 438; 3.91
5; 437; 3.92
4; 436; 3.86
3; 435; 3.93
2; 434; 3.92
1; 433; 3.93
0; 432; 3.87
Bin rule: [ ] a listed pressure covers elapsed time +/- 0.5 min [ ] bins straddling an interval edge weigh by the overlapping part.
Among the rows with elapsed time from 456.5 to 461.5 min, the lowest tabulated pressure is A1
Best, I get 3.64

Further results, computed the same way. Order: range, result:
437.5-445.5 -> 3.88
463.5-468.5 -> 3.58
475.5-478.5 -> 3.73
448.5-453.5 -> 3.85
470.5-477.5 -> 3.6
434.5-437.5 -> 3.86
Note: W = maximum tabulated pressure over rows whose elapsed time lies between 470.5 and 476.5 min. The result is 3.73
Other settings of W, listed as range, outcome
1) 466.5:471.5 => 3.65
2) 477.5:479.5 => 3.79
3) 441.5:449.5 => 3.95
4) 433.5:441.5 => 3.94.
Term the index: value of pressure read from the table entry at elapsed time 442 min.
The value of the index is 3.94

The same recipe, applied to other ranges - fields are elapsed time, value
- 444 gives 3.91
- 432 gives 3.87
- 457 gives 3.79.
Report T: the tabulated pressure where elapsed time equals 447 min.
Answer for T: 3.93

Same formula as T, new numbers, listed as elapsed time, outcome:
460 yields 3.65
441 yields 3.94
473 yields 3.7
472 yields 3.6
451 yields 3.9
